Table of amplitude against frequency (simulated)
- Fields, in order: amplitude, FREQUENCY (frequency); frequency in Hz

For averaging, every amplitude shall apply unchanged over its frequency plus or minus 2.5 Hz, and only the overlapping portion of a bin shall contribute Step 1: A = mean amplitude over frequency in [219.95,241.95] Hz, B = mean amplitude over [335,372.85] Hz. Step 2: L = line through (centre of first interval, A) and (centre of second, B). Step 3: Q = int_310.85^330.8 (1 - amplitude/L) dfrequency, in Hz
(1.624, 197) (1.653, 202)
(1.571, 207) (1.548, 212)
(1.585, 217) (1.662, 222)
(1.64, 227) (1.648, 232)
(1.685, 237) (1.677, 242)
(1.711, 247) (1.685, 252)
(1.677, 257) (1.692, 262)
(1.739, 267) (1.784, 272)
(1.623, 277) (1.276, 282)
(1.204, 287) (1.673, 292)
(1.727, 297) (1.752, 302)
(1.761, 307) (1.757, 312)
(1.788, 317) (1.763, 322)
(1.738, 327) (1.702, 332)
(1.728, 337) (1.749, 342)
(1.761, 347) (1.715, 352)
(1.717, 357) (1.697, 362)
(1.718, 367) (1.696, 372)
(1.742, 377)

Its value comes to -0.6 Hz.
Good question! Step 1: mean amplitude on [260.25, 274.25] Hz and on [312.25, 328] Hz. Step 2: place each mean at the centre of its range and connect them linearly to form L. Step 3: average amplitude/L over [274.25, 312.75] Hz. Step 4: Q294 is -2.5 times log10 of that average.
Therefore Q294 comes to 0.11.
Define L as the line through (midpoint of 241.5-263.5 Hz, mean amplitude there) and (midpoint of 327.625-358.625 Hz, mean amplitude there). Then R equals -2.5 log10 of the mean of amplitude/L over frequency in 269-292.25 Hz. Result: 0.136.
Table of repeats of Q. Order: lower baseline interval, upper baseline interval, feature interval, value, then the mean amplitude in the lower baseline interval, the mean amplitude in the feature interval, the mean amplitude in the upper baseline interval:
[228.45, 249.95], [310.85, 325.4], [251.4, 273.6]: -0.1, 1.68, 1.72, 1.77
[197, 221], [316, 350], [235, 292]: 1.5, 1.6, 1.62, 1.74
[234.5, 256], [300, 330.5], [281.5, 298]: 2.5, 1.69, 1.47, 1.76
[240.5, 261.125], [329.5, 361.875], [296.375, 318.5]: -0.6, 1.69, 1.76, 1.73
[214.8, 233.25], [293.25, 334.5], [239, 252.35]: -0.2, 1.63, 1.69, 1.75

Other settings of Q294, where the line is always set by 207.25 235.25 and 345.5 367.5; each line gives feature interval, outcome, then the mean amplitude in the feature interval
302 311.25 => -0.048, 1.76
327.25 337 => -0.010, 1.72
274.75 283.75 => 0.140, 1.46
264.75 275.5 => -0.061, 1.75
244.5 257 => -0.036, 1.69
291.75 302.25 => -0.029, 1.72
